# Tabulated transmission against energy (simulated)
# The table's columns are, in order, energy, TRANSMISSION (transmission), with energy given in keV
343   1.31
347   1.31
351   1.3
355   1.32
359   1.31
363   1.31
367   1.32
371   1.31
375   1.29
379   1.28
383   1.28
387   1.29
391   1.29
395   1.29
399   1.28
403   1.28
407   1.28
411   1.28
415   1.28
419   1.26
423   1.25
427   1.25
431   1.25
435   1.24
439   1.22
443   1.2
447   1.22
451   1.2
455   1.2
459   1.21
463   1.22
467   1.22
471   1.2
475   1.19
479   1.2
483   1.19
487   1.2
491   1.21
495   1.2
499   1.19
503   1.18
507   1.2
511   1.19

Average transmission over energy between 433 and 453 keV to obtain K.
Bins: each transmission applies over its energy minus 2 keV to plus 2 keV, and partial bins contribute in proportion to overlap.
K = 1.22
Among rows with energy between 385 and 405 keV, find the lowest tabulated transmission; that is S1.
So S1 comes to 1.28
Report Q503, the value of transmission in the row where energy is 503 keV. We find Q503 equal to 1.18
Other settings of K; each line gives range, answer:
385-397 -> 1.29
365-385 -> 1.3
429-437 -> 1.25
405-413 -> 1.28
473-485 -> 1.19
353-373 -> 1.31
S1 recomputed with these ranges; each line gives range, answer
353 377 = 1.29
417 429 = 1.25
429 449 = 1.2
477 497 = 1.19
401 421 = 1.26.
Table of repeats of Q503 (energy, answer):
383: 1.28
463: 1.22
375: 1.29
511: 1.19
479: 1.2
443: 1.2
